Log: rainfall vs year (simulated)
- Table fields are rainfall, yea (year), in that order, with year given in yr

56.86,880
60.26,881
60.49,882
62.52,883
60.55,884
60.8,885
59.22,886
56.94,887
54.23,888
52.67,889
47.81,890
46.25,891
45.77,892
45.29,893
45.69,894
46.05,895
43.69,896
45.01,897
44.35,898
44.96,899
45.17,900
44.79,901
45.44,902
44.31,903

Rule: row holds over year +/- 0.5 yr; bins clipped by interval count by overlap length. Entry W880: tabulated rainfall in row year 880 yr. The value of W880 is 56.86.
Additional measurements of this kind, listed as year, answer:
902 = 45.44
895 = 46.05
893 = 45.29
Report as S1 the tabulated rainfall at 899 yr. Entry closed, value 44.96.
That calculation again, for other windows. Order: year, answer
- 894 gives 45.69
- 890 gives 47.81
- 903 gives 44.31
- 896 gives 43.69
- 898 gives 44.35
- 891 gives 46.25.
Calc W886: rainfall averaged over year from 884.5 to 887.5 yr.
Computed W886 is 59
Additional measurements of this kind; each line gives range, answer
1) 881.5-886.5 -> 60.7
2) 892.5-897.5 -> 45.1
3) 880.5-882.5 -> 60.4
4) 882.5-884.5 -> 61.5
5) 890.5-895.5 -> 45.8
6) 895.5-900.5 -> 44.6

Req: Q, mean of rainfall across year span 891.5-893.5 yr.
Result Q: 45.5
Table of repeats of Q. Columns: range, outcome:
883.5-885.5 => 60.7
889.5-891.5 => 47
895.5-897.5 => 44.3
